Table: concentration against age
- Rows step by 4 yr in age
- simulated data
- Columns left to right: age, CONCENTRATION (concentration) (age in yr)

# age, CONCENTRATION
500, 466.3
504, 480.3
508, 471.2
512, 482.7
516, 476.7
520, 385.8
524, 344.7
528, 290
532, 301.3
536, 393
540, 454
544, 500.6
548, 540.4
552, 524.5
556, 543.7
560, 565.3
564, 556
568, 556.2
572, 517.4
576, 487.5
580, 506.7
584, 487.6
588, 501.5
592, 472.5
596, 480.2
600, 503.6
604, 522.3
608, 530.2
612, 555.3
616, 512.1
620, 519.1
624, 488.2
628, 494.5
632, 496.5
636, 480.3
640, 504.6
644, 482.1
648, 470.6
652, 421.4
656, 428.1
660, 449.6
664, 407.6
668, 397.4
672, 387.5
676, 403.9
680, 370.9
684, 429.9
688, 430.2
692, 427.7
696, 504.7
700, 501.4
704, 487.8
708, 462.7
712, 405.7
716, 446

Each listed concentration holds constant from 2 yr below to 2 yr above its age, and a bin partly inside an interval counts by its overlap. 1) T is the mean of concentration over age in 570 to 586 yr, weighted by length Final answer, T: 500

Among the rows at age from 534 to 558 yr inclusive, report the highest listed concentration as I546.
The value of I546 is 543.7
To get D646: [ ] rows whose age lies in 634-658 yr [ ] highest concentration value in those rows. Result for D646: 504.6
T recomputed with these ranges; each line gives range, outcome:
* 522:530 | 317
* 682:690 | 430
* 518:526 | 365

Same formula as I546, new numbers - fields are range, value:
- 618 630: 519.1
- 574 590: 506.7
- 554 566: 565.3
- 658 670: 449.6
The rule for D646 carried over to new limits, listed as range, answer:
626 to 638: 496.5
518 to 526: 385.8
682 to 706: 504.7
